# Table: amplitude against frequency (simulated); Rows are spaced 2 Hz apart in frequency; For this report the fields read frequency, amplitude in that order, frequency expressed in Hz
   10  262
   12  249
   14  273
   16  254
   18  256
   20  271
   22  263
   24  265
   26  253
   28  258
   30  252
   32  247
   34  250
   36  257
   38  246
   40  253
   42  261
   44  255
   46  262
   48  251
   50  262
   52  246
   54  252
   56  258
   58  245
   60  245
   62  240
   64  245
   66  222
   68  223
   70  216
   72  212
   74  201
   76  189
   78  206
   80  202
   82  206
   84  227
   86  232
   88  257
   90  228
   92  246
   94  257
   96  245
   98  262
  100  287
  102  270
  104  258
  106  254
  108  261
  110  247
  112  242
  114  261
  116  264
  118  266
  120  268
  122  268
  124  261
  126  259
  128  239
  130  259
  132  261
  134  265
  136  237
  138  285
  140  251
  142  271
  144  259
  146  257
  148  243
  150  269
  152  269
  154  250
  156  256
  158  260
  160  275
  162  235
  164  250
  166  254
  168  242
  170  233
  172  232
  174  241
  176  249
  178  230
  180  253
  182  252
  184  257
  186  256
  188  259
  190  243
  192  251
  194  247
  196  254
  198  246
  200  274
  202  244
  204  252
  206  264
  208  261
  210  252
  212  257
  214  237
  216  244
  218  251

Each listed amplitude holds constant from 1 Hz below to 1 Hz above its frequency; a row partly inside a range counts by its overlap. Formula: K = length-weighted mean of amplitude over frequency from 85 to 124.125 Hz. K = 257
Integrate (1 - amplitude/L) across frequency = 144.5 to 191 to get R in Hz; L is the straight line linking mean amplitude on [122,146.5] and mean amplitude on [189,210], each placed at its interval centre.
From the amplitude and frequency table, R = 1.0 Hz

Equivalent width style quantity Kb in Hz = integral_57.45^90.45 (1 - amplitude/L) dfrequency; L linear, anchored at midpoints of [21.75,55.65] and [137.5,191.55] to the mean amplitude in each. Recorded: 4.1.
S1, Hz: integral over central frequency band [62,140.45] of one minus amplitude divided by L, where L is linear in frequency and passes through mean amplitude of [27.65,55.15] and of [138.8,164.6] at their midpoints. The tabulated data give 3.49 Hz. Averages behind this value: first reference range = 254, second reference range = 258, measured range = 244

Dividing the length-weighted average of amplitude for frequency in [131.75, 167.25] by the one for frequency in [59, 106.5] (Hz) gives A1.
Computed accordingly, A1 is 1.1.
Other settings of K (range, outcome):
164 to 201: 249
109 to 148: 259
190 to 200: 251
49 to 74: 237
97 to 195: 255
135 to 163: 258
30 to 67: 250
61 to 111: 236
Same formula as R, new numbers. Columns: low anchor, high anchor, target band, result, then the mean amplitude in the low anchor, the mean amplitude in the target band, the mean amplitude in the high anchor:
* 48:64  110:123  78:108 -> 1.4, 250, 244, 260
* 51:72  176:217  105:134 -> -1.7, 238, 258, 252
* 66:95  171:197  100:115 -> -2.0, 222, 258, 248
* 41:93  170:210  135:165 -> -1.6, 234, 258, 250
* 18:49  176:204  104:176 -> -0.8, 256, 255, 251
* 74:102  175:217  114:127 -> -1.3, 234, 264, 252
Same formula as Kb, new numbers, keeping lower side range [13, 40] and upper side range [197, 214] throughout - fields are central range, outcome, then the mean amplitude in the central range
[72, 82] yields 2.2 Hz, 201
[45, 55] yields 0.1 Hz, 255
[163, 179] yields 0.9 Hz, 241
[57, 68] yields 0.8 Hz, 238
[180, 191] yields 0.1 Hz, 253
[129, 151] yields -0.3 Hz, 260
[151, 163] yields -0.1 Hz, 258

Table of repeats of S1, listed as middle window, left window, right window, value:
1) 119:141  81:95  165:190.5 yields -1.7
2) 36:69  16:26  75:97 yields -0.4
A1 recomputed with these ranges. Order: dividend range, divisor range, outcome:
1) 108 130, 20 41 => 1.01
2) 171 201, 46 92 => 1.08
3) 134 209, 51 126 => 1.04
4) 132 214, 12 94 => 1.04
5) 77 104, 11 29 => 0.93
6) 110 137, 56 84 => 1.16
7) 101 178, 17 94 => 1.06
